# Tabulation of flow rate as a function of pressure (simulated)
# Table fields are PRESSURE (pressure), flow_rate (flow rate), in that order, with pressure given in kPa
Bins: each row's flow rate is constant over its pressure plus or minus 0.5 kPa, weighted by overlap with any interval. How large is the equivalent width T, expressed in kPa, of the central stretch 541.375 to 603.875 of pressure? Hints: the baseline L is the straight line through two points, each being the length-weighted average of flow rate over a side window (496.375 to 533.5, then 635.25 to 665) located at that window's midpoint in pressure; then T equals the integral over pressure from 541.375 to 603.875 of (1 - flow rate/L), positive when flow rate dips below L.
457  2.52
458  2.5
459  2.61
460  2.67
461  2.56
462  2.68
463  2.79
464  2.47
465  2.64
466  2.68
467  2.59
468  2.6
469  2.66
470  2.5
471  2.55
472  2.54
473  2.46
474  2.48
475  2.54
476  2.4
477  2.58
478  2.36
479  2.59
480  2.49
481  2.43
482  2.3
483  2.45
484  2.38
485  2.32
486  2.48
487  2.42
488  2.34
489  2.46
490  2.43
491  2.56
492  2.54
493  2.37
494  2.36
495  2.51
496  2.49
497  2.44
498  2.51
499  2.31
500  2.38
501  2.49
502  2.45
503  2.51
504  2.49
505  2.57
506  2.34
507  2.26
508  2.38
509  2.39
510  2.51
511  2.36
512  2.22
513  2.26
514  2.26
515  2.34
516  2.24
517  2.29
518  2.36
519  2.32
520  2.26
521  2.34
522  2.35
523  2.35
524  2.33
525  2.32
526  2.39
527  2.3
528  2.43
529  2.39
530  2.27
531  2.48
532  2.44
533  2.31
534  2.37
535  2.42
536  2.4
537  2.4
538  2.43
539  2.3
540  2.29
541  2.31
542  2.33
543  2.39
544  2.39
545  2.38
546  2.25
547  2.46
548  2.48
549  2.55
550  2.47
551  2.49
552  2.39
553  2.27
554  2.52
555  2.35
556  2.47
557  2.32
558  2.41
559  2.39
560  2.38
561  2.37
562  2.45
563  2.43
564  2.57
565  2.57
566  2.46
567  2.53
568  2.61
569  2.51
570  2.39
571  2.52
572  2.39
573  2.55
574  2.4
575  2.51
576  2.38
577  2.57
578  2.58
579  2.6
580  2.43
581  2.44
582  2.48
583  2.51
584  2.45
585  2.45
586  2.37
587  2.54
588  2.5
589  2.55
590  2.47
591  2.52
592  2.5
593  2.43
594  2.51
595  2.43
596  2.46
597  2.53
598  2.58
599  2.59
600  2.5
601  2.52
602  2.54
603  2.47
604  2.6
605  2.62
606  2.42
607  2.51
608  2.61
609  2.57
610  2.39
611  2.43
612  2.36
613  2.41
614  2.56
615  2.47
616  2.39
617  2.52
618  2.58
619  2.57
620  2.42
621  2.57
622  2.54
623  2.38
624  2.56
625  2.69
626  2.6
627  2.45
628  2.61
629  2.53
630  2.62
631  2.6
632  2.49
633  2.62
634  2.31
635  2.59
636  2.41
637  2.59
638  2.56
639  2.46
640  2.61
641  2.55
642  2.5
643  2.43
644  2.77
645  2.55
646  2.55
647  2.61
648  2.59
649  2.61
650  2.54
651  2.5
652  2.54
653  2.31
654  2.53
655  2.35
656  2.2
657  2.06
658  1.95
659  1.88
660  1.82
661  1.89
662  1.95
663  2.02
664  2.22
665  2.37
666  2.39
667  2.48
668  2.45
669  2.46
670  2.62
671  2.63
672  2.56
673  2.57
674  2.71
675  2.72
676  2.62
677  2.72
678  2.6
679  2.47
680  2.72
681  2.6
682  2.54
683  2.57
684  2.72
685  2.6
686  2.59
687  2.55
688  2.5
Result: -2.6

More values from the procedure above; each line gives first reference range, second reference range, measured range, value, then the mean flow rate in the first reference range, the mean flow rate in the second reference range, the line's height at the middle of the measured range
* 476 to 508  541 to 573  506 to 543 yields 1.39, 2.44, 2.44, 2.44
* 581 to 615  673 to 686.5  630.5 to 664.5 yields 2.47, 2.5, 2.63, 2.58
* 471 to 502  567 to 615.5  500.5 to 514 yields 0.33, 2.45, 2.49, 2.46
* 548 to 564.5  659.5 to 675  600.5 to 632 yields -1.72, 2.43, 2.35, 2.39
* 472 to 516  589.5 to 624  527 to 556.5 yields 0.76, 2.42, 2.5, 2.46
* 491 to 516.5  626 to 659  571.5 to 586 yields -0.20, 2.4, 2.48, 2.44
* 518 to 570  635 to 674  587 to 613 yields -1.10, 2.4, 2.4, 2.4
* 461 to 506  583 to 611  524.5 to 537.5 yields 0.61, 2.49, 2.5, 2.5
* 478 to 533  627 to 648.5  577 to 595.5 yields -0.01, 2.39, 2.55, 2.49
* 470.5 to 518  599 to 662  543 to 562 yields 0.24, 2.42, 2.46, 2.44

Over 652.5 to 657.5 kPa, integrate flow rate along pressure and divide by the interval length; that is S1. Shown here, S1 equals 2.29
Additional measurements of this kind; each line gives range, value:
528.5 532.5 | 2.4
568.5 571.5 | 2.47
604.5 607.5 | 2.52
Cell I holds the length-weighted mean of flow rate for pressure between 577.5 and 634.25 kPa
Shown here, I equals 2.51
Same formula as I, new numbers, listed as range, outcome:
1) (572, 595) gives 2.48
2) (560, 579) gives 2.49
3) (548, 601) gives 2.47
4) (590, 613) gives 2.5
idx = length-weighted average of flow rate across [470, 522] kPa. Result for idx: 2.41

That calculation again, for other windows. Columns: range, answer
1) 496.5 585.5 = 2.41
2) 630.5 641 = 2.53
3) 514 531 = 2.33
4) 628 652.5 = 2.55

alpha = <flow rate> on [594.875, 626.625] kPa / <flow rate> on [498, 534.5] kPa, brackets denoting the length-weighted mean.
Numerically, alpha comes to 1.06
